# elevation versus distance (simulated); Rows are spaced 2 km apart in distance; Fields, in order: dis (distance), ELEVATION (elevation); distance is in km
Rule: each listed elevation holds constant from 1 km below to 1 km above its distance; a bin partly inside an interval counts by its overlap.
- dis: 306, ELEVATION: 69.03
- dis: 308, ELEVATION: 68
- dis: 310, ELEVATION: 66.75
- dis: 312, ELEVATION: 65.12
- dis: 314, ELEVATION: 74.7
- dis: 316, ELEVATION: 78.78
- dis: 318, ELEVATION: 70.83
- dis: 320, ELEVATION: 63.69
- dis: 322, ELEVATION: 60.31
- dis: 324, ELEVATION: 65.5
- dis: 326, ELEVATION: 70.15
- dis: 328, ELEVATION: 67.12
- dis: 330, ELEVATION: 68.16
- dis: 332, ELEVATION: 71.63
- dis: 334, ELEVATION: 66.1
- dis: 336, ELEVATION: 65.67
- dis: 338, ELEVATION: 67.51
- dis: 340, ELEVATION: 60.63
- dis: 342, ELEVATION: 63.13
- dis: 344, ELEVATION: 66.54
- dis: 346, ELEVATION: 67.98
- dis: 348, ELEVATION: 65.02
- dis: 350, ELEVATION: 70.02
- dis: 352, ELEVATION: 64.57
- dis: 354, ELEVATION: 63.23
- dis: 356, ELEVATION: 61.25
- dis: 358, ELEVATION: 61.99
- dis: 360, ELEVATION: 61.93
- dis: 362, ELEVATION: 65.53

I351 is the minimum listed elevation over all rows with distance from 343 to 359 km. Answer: 61.25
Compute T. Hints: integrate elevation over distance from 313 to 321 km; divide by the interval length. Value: 72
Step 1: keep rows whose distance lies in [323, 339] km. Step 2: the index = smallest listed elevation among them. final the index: 65.5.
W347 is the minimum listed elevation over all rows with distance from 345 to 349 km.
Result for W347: 65.02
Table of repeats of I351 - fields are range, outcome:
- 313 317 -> 74.7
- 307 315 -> 65.12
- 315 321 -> 63.69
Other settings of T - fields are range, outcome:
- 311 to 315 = 69.9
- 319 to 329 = 65.4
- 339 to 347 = 64.6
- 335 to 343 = 64.2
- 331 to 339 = 67.7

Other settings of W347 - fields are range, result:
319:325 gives 60.31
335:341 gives 60.63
